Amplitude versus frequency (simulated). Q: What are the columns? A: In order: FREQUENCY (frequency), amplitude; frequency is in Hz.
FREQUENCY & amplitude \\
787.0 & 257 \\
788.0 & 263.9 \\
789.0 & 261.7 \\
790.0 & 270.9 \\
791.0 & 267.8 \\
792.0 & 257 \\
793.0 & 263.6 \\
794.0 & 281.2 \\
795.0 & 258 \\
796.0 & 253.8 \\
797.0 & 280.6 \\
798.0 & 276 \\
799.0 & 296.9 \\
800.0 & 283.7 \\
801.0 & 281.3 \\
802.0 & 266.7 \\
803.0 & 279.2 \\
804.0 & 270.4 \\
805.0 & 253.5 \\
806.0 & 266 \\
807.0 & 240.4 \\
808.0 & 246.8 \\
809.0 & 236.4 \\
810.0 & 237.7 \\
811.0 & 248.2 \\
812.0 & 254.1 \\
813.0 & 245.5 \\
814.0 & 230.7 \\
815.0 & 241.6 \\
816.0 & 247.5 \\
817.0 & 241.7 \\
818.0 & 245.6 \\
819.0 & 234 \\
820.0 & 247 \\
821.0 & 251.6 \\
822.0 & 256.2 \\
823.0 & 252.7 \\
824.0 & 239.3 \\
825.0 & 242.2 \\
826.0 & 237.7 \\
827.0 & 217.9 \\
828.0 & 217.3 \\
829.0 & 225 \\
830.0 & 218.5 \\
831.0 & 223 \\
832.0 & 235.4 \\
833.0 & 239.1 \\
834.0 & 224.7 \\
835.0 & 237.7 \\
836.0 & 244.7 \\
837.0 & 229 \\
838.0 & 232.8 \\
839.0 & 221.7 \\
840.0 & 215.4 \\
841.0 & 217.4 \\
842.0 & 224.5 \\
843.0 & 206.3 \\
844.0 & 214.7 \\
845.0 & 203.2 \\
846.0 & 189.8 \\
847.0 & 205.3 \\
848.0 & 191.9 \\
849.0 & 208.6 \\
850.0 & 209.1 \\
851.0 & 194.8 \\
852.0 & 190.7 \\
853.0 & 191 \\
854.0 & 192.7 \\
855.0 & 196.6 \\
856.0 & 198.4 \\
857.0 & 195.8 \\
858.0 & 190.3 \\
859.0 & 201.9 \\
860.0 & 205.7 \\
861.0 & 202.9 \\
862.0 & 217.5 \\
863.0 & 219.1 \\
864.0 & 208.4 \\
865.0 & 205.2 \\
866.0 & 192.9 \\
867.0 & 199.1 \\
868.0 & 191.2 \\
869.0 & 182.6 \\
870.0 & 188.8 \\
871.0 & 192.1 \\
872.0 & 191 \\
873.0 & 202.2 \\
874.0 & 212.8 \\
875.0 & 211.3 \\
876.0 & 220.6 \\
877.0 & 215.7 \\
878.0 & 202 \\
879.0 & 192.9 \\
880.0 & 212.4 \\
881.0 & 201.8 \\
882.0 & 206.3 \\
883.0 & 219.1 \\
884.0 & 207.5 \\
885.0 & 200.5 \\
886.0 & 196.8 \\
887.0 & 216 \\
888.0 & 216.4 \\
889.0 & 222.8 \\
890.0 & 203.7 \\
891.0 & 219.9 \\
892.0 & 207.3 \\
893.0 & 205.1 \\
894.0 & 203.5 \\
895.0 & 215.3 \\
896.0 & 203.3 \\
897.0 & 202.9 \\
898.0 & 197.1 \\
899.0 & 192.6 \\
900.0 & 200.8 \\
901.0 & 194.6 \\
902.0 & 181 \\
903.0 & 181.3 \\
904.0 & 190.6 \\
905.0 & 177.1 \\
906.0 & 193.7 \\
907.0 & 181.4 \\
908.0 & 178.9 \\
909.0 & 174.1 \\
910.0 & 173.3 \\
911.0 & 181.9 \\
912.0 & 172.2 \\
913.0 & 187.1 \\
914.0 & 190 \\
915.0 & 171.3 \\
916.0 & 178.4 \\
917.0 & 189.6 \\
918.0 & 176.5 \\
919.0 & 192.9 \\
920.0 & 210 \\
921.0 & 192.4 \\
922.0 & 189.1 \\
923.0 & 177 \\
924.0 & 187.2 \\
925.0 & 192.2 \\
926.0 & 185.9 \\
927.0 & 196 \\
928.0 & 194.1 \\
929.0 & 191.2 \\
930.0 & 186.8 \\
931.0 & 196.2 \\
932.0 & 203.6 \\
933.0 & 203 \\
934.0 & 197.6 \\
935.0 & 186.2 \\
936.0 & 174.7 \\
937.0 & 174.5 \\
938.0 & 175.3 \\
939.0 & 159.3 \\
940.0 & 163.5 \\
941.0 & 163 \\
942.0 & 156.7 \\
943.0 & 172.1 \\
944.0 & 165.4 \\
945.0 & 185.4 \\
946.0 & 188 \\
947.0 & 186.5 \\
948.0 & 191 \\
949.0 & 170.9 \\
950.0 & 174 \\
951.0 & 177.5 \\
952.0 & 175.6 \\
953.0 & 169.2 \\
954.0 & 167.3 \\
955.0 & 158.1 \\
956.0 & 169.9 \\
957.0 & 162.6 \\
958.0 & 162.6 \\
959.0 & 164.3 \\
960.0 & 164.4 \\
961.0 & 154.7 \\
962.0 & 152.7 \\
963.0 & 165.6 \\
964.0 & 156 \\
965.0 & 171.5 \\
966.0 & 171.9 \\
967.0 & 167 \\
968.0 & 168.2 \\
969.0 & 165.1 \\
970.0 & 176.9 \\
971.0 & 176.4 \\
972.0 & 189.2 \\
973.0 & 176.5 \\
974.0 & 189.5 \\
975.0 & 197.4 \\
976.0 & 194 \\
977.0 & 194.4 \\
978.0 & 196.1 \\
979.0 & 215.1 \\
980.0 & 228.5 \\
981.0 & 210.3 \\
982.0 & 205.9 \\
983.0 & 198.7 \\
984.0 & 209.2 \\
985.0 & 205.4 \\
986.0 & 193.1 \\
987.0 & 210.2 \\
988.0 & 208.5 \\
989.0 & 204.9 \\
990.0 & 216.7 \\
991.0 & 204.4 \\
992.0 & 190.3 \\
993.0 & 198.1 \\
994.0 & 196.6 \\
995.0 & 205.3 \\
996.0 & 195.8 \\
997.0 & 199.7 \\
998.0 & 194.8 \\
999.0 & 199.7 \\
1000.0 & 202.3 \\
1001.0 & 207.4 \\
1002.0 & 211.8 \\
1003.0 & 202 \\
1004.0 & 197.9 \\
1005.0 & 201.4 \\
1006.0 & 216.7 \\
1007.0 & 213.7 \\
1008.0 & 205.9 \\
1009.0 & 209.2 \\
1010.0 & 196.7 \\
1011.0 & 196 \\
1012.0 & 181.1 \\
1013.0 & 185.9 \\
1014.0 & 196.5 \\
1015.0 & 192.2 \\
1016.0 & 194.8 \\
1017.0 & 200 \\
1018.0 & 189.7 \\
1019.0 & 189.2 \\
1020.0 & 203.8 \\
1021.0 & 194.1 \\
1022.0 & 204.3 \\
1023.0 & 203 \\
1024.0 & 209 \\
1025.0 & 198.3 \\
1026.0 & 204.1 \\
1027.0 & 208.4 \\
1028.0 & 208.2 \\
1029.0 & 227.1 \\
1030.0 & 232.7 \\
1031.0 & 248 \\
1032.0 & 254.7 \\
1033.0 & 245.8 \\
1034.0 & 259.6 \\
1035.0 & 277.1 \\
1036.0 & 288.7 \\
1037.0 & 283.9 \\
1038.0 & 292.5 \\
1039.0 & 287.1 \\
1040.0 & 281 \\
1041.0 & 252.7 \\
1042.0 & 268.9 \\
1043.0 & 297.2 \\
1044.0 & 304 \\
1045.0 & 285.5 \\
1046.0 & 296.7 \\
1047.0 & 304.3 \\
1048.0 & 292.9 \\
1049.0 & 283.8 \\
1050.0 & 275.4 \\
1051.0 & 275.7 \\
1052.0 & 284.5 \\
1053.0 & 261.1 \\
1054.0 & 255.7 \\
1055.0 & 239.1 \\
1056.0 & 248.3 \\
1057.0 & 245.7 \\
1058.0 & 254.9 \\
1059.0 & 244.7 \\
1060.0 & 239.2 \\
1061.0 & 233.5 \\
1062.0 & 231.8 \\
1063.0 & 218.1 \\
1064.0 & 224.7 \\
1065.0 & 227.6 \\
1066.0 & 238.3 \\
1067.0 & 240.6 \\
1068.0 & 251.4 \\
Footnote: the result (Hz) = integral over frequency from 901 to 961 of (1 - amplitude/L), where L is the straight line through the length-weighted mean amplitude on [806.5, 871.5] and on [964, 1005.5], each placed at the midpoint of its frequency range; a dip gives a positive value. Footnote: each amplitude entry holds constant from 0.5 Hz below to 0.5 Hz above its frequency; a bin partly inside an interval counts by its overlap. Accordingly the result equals 7.2 Hz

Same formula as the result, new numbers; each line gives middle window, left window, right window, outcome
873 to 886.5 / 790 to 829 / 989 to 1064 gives 2.1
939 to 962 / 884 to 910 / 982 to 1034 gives 3.7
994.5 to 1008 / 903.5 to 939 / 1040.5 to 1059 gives 2.0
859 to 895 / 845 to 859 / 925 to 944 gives -2.5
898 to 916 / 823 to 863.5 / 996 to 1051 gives 3.0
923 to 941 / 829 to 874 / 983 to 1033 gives 1.8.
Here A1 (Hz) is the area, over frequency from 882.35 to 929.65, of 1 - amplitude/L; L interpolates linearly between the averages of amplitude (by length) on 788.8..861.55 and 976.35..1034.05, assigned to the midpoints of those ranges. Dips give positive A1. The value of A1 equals 6.0 Hz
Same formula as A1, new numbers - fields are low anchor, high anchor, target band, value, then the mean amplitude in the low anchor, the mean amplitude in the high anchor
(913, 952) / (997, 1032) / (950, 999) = 2.1 Hz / 183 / 204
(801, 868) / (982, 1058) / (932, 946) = 3.1 Hz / 225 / 228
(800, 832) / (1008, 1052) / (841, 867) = 4.5 Hz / 245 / 239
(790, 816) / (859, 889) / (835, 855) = 1.6 Hz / 261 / 205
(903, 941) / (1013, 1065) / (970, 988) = 1.2 Hz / 185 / 244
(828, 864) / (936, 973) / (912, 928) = -0.4 Hz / 212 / 170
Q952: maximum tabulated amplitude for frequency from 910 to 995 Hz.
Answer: 228.5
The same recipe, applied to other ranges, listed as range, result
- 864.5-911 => 222.8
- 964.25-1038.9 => 292.5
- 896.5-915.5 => 202.9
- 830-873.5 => 244.7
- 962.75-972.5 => 189.2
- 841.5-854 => 224.5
